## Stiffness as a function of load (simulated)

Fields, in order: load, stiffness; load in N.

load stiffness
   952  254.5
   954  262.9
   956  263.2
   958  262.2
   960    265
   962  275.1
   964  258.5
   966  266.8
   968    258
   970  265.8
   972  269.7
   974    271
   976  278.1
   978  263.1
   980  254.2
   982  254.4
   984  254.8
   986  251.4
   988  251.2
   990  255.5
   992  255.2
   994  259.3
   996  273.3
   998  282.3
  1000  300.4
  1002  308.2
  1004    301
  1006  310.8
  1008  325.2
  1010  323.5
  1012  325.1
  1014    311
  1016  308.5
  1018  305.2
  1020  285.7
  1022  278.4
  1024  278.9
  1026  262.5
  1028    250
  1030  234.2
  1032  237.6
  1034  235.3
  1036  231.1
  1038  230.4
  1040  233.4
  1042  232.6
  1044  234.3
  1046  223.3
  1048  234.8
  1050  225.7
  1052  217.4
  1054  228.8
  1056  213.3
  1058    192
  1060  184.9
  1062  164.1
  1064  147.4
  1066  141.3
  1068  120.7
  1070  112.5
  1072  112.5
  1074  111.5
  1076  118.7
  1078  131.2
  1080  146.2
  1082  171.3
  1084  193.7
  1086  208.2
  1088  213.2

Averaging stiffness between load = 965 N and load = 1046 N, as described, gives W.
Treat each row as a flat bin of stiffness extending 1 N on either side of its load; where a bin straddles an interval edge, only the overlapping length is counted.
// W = 270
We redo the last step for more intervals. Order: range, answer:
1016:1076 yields 212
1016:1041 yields 257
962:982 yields 265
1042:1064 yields 210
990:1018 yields 297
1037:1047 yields 231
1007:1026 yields 302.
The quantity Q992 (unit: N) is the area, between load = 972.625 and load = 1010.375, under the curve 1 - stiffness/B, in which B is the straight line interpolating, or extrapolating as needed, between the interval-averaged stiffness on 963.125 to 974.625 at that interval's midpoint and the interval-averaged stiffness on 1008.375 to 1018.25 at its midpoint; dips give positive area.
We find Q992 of 1.9 N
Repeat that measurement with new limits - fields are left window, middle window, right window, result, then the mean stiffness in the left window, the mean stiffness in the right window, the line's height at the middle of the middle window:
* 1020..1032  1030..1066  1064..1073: -4.89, 261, 125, 190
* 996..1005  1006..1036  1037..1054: -1.83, 295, 229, 265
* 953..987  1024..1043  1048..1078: -4.31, 263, 165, 196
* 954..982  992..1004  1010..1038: -0.64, 265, 273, 269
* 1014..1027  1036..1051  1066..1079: -1.24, 288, 120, 214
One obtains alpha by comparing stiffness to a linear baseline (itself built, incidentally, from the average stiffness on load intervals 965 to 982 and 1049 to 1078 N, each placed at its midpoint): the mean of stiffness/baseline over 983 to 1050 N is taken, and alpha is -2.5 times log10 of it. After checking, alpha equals -0.24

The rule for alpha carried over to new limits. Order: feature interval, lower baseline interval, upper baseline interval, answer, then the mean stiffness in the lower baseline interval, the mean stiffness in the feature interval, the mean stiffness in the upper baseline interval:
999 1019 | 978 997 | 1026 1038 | -0.25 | 257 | 312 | 239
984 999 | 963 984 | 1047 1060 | -0.03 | 264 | 261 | 216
